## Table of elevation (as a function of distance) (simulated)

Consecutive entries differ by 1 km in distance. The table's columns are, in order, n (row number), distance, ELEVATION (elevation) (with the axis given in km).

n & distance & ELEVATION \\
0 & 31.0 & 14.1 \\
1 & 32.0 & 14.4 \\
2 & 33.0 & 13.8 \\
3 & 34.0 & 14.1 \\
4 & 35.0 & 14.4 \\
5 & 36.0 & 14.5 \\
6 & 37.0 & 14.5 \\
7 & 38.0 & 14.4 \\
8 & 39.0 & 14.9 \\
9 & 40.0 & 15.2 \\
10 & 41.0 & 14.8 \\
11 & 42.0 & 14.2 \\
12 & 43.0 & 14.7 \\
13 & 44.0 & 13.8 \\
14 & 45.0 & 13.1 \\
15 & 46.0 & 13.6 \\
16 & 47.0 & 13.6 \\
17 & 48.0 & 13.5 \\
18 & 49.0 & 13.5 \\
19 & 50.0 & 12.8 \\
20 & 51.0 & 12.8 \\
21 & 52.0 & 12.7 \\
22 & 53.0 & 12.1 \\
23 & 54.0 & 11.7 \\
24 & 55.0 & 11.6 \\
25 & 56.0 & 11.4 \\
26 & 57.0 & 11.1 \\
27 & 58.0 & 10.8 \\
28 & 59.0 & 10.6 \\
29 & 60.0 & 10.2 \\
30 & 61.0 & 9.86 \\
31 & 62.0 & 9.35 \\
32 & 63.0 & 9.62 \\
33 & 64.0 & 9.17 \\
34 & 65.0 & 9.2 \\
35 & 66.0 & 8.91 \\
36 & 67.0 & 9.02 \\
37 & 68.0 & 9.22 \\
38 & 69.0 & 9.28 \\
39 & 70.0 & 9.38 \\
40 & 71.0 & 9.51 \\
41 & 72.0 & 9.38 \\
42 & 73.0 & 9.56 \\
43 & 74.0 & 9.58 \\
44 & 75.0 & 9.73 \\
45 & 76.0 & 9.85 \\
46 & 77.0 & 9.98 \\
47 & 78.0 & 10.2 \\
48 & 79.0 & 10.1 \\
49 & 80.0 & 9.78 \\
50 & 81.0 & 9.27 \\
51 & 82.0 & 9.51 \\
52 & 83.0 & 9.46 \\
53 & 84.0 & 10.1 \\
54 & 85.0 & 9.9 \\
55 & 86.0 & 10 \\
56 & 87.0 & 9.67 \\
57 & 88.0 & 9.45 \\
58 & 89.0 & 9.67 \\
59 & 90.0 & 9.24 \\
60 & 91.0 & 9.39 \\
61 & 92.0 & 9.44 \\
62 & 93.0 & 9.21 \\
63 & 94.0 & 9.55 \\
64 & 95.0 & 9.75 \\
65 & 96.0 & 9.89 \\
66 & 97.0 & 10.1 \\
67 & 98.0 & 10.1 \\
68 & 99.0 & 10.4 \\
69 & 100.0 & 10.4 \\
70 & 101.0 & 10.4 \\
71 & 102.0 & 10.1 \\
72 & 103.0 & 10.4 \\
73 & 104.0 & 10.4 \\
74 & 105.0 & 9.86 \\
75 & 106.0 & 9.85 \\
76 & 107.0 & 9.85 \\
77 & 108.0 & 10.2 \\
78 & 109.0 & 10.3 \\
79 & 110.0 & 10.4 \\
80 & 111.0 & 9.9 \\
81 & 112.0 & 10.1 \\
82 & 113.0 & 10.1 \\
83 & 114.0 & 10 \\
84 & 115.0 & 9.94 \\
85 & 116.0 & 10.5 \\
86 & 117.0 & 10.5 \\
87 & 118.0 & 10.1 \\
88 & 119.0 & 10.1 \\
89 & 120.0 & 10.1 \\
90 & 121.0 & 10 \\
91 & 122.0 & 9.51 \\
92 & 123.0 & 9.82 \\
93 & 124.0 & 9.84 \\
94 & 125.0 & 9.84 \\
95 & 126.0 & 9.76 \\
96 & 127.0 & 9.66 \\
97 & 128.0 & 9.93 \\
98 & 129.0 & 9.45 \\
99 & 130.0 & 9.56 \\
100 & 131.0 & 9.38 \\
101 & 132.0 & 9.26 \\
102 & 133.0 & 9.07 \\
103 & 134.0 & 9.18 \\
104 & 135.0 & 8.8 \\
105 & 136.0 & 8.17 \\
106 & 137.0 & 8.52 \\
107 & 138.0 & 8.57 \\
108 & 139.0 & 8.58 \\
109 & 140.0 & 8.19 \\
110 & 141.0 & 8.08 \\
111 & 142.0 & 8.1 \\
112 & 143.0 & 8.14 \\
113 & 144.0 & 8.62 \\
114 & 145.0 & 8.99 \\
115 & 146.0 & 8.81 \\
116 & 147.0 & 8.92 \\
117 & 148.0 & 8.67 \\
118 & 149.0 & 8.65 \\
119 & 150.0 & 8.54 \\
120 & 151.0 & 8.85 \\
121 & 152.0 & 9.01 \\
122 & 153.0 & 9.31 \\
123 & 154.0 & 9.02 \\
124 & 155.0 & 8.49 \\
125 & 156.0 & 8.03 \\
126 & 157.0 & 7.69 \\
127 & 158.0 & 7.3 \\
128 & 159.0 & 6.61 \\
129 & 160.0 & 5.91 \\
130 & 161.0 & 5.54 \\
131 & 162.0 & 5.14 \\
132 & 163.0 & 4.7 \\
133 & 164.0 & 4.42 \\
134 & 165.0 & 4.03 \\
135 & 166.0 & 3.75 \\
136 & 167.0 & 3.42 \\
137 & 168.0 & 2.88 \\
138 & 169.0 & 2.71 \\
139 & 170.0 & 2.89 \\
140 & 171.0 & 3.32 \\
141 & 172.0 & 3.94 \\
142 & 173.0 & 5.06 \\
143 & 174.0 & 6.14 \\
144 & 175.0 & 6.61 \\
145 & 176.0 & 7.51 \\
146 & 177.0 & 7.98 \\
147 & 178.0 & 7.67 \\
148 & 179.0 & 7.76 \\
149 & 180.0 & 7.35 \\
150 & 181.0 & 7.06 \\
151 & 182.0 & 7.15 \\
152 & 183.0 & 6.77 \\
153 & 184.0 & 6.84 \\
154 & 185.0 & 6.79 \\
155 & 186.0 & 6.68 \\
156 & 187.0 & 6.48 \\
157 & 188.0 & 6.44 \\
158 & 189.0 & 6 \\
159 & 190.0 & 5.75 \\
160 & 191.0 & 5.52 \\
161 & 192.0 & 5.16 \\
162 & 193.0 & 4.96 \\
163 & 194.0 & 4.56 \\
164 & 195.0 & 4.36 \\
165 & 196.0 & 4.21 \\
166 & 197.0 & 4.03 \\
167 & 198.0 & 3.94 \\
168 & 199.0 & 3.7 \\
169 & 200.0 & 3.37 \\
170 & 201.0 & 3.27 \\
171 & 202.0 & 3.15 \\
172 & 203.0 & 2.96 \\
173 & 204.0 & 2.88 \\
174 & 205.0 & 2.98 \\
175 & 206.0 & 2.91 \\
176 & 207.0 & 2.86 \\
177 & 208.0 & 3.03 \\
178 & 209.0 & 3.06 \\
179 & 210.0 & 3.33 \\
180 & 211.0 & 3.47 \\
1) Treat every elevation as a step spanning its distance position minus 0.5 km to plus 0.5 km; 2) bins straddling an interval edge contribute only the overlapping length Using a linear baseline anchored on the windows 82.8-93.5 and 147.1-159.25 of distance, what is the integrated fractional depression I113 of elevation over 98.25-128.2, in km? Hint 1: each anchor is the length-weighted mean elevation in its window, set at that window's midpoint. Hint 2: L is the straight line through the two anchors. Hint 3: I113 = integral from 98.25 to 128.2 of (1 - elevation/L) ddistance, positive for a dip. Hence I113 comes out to -3.08 km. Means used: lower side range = 9.6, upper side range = 8.4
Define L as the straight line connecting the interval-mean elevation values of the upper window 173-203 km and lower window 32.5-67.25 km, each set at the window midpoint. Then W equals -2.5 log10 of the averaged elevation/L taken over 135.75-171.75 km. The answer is 0.083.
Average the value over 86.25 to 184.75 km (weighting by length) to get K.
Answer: 8.38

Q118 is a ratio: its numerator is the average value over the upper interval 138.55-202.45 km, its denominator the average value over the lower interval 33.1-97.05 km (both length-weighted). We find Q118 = 0.57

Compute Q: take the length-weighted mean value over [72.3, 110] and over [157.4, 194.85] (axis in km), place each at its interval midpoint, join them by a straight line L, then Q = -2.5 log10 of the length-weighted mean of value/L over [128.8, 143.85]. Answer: -0.15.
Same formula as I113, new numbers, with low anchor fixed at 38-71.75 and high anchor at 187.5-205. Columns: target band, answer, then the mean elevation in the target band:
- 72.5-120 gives -2.26 km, 9.92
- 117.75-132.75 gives -3.19 km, 9.74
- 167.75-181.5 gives -0.77 km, 5.68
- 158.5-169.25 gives 2.75 km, 4.51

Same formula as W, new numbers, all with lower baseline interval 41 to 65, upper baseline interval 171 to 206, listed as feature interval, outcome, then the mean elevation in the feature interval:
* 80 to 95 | 0.08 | 9.57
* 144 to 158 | -0.20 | 8.64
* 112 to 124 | -0.14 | 10.1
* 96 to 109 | -0.07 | 10.2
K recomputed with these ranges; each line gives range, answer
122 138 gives 9.33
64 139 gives 9.7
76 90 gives 9.76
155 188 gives 5.87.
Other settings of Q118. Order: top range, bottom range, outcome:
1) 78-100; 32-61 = 0.74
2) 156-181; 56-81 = 0.57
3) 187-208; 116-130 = 0.42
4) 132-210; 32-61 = 0.47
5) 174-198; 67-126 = 0.63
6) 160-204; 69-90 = 0.53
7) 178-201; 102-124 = 0.56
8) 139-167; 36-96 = 0.68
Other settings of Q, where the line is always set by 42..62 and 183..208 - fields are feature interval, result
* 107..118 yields -0.13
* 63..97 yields 0.13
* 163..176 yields 0.36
